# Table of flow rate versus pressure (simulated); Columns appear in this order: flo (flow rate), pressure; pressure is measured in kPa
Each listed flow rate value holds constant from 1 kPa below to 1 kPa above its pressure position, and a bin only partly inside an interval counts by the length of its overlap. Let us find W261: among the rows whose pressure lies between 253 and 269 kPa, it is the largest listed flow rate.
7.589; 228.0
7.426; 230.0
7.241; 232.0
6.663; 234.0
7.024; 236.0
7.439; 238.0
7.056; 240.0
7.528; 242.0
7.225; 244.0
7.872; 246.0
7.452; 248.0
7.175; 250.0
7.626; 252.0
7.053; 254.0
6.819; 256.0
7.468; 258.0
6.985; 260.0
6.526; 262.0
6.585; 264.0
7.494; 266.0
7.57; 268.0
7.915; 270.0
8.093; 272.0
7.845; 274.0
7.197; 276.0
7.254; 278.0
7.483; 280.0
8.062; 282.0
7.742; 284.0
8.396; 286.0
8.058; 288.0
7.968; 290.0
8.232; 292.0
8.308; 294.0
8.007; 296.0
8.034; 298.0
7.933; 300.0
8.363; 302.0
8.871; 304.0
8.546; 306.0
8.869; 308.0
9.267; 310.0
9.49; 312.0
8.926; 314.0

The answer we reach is 7.57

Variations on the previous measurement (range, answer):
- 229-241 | 7.439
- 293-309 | 8.871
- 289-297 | 8.308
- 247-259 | 7.626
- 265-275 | 8.093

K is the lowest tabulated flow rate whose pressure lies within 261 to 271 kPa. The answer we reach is 6.526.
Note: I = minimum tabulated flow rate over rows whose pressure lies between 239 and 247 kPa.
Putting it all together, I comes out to 7.056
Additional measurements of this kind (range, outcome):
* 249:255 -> 7.053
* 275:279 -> 7.197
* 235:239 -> 7.024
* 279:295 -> 7.483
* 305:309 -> 8.546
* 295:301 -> 7.933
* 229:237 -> 6.663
